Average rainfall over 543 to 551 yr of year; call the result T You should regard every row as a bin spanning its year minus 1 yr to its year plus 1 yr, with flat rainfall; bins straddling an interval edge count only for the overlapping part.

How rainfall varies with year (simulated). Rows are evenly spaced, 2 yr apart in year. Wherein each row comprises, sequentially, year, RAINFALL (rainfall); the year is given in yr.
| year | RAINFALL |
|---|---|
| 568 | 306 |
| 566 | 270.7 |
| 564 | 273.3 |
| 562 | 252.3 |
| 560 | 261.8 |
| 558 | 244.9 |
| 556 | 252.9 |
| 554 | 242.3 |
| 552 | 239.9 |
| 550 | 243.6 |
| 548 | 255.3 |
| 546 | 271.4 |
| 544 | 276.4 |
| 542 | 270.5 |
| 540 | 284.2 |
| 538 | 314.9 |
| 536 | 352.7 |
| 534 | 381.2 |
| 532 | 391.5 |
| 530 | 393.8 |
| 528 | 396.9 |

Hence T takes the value 262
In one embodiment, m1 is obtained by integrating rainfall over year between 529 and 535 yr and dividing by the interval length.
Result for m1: 389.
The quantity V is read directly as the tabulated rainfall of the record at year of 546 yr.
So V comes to 271.4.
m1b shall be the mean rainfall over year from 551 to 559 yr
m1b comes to 245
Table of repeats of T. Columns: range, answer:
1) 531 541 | 345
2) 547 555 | 245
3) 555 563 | 253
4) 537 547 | 283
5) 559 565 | 262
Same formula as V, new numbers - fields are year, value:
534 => 381.2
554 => 242.3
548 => 255.3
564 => 273.3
